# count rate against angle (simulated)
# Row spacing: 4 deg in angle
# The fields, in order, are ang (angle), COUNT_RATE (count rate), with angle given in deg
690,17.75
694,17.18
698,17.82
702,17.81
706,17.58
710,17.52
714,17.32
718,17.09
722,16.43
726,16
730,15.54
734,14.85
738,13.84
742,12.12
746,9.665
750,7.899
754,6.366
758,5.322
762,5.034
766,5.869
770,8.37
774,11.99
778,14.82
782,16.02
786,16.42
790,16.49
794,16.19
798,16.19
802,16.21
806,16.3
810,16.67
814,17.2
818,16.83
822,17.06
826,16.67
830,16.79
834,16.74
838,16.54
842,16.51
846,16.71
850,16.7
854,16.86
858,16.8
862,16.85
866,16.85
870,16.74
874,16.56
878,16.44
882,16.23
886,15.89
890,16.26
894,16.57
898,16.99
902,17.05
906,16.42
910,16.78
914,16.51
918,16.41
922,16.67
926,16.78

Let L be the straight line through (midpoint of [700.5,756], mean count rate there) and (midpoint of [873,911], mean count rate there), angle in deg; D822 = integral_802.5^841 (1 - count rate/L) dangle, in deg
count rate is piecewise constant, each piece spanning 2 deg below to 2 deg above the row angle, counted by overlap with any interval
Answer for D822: -2.9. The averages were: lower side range 14.3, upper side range 16.5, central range 16.7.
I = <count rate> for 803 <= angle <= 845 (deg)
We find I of 16.7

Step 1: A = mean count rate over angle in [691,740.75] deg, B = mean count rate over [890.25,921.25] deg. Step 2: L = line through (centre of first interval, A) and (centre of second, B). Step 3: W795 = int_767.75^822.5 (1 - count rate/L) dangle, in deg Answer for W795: 3.9 deg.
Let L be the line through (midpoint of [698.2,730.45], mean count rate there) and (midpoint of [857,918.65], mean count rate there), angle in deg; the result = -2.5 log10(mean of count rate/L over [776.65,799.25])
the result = 0.05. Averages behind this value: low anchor 17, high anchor 16.6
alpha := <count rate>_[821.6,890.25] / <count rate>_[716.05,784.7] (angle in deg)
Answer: 1.4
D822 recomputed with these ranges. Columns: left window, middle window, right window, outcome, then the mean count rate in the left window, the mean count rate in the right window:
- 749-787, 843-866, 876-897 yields -3.58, 9.69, 16.3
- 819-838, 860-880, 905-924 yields -0.01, 16.8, 16.6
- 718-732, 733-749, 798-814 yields 3.97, 16.1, 16.5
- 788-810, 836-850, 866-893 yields -0.21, 16.3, 16.4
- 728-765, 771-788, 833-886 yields -3.56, 9.96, 16.6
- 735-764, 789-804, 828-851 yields -3.91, 8.82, 16.7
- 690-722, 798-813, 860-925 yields 0.49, 17.4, 16.6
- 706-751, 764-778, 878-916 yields 5.12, 14.7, 16.5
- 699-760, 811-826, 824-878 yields -0.98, 13.8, 16.7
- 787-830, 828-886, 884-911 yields -0.24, 16.6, 16.6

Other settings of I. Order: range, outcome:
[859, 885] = 16.6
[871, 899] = 16.4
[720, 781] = 11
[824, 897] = 16.6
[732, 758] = 10.4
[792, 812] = 16.3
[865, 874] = 16.7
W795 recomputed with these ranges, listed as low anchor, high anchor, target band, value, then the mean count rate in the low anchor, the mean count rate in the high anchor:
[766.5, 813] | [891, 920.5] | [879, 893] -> 0.14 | 14.8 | 16.7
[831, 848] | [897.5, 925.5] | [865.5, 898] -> 0.40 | 16.6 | 16.7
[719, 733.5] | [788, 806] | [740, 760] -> 9.69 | 15.9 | 16.3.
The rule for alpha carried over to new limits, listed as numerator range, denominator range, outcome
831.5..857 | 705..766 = 1.33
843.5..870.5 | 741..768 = 2.30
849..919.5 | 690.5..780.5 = 1.27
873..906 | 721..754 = 1.29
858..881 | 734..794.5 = 1.50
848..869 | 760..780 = 1.82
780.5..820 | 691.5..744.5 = 1.02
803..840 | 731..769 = 1.83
